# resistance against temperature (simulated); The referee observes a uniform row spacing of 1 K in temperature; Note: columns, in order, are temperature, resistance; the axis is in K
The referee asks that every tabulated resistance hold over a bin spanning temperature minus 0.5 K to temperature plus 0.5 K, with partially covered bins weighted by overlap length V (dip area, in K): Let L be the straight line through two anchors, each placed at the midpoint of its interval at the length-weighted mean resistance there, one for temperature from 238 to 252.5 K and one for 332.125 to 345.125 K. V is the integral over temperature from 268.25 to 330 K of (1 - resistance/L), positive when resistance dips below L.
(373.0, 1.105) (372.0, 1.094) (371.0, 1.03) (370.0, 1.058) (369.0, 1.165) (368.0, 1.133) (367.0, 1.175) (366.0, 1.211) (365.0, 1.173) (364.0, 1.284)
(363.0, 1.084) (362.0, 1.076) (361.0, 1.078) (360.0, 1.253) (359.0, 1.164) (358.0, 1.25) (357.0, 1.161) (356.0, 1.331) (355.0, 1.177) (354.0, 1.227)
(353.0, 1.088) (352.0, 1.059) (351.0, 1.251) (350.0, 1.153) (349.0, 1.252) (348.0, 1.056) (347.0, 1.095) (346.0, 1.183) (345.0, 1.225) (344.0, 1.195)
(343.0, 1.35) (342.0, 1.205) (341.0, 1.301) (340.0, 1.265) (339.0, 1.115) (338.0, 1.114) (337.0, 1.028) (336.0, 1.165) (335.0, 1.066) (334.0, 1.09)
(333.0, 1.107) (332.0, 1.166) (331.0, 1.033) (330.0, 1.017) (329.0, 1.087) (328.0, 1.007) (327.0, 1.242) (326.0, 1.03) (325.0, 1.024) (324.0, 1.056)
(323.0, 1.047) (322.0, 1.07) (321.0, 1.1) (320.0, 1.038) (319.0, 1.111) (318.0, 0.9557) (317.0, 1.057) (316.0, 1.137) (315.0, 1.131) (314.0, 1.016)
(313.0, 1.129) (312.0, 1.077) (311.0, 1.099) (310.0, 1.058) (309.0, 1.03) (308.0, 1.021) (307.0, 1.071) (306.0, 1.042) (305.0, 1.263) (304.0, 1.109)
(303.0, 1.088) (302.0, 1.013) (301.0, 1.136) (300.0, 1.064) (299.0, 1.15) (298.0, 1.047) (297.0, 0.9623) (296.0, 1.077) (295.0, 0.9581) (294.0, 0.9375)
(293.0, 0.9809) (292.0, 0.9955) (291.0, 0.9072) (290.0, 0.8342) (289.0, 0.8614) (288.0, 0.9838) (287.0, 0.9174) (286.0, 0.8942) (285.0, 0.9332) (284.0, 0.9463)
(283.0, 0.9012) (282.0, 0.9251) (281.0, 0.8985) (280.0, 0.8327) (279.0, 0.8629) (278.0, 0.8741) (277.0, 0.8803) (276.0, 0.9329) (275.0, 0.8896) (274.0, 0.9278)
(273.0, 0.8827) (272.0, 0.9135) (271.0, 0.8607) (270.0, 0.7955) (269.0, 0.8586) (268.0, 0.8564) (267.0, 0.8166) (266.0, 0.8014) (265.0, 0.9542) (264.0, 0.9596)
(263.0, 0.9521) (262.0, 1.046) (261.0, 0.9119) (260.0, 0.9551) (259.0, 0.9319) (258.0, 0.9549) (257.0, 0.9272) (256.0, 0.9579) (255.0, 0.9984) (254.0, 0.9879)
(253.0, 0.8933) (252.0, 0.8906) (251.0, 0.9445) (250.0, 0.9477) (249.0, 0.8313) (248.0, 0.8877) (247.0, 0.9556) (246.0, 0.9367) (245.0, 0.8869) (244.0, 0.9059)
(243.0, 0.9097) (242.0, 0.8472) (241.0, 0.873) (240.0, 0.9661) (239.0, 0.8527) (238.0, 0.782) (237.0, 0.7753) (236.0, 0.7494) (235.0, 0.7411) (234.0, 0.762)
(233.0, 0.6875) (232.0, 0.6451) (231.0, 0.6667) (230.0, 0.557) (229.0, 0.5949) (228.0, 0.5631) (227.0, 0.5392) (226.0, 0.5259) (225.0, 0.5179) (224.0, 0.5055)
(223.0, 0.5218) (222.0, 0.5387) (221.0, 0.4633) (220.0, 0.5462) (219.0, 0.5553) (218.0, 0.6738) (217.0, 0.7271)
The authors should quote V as 3.4 K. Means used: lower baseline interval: 0.898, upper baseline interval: 1.17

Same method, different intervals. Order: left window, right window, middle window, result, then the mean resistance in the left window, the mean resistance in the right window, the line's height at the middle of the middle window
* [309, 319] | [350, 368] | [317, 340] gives 0.6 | 1.07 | 1.18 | 1.11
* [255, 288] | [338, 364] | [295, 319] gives -1.0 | 0.907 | 1.18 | 1.03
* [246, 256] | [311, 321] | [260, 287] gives 2.2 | 0.928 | 1.08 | 0.979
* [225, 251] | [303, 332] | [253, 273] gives -1.1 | 0.774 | 1.08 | 0.869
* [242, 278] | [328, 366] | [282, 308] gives 0.3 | 0.911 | 1.16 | 1.01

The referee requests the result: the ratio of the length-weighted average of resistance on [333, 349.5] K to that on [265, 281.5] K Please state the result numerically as 1.34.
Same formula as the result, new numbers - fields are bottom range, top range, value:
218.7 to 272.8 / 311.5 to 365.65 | 1.41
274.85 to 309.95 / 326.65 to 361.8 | 1.18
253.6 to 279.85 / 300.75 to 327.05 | 1.18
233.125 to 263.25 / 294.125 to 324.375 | 1.19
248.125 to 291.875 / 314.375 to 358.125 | 1.25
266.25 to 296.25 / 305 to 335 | 1.19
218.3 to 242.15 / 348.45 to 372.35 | 1.78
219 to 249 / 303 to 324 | 1.51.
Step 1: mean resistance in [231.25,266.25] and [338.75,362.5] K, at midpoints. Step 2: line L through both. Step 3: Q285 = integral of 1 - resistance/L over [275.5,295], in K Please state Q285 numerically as 1.6 K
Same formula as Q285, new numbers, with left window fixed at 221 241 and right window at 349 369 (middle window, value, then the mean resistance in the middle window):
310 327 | -1.0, 1.07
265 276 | -0.7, 0.868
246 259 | -3.3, 0.932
